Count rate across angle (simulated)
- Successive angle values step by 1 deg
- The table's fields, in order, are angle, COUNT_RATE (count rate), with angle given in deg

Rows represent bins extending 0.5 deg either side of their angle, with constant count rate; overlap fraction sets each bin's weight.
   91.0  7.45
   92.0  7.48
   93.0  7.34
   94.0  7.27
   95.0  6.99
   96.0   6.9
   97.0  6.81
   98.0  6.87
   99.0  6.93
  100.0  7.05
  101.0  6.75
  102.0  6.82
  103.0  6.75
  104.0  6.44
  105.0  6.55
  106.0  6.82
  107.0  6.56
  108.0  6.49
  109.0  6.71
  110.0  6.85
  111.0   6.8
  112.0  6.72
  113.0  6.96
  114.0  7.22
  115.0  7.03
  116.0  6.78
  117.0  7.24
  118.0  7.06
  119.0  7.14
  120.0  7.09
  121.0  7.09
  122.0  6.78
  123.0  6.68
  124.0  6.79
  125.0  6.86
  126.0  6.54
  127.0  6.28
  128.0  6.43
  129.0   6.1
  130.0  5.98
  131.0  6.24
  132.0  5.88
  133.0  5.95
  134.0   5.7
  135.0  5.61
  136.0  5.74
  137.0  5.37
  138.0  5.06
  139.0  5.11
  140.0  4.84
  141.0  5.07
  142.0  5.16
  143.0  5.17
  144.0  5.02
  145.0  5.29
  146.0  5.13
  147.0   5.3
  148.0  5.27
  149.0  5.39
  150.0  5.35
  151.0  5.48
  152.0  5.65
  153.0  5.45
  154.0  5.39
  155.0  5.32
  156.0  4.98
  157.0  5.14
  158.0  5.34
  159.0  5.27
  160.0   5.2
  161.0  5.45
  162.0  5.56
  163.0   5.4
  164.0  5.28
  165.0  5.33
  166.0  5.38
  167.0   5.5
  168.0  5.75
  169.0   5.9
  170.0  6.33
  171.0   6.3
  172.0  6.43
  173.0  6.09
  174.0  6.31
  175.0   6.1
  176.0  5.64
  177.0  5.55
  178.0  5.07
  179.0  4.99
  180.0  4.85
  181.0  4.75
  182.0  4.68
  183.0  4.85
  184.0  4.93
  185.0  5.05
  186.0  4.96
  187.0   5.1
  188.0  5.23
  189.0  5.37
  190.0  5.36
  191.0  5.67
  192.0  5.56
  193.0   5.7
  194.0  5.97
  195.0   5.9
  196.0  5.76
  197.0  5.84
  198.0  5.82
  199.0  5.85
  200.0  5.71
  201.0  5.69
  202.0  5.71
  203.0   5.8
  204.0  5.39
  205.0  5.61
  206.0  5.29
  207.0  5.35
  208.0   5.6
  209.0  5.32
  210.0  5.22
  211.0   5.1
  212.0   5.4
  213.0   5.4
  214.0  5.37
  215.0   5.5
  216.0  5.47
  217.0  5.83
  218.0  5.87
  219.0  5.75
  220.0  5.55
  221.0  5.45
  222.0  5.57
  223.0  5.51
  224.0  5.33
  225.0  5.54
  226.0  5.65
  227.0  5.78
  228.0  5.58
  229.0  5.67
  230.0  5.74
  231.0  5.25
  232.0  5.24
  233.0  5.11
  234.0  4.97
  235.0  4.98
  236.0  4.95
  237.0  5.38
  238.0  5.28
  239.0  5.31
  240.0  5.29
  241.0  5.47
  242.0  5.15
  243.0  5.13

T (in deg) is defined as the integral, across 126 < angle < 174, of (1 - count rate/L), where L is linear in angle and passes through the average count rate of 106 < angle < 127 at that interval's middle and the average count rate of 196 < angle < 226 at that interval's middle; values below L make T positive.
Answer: 6.2 deg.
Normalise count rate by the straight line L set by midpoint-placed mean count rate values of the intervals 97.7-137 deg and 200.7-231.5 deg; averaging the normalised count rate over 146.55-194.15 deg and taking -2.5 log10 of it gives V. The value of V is 0.11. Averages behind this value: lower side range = 6.61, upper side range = 5.52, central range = 5.43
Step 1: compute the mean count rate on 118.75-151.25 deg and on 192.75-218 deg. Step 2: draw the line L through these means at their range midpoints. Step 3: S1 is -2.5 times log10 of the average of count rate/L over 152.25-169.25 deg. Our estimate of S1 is 0.07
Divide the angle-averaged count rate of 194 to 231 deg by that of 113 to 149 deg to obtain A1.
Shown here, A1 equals 0.9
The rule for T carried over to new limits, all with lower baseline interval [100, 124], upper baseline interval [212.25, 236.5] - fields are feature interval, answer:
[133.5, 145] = 2.21 deg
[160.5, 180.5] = 1.51 deg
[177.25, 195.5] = 2.15 deg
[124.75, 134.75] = 0.70 deg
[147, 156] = 1.38 deg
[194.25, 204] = 0.00 deg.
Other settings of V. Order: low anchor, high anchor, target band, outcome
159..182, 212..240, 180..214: 0.019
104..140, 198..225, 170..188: 0.087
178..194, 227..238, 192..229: -0.070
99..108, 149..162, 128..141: 0.050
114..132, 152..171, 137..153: 0.147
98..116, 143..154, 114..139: -0.046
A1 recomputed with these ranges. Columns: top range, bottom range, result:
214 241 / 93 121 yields 0.79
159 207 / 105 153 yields 0.90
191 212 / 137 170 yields 1.05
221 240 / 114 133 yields 0.81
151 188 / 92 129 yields 0.79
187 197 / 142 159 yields 1.06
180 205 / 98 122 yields 0.79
